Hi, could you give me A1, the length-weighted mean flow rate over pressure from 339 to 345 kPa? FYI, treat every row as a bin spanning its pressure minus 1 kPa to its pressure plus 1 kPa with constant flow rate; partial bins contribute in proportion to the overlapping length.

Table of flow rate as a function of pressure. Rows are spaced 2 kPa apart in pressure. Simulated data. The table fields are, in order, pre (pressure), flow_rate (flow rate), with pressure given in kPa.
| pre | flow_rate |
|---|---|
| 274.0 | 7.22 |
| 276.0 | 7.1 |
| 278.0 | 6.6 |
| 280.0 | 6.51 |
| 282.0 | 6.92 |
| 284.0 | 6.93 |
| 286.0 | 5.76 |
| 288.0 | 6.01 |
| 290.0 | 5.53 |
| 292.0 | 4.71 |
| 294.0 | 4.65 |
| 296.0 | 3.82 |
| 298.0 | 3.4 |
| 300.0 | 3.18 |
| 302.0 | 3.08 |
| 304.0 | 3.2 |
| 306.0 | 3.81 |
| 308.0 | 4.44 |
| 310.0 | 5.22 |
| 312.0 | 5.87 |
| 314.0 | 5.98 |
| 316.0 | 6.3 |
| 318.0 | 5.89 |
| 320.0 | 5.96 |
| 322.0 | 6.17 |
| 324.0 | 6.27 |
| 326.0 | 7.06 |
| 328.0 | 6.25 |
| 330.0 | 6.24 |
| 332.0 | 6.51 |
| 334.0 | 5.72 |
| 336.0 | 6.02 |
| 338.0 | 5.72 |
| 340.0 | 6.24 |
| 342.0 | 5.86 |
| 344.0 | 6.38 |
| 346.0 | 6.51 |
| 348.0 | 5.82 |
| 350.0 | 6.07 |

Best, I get 6.16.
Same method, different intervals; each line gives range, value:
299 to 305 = 3.15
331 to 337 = 6.08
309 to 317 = 5.84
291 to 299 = 4.14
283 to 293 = 5.79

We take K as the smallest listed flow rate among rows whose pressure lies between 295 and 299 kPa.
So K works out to 3.4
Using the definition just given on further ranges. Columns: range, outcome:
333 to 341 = 5.72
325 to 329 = 6.25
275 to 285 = 6.51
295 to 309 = 3.08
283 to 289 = 5.76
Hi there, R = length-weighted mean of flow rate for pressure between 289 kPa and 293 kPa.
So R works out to 5.12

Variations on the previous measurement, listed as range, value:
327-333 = 6.33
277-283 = 6.68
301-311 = 3.95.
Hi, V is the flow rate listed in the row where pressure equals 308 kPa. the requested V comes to 4.44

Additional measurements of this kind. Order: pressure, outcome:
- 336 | 6.02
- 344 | 6.38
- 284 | 6.93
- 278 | 6.6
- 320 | 5.96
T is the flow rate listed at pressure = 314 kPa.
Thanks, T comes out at 5.98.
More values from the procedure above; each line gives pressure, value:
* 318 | 5.89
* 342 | 5.86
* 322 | 6.17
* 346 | 6.51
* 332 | 6.51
